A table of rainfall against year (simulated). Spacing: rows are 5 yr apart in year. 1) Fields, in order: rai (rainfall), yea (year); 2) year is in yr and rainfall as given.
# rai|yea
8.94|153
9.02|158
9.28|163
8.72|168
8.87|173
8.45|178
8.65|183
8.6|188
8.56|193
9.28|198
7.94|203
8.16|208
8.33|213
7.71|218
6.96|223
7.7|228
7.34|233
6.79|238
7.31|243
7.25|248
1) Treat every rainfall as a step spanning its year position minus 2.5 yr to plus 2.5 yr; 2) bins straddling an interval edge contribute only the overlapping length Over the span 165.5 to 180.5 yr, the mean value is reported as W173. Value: 8.68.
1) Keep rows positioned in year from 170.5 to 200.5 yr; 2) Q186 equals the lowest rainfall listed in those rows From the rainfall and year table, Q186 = 8.45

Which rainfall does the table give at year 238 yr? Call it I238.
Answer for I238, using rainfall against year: 6.79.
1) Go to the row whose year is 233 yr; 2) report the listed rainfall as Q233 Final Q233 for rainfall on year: 7.34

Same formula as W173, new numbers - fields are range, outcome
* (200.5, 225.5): 7.82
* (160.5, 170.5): 9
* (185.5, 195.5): 8.58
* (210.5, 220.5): 8.02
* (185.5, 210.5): 8.51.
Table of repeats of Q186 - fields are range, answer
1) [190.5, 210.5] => 7.94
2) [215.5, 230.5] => 6.96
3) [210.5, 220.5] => 7.71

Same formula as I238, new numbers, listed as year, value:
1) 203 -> 7.94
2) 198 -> 9.28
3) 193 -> 8.56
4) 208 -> 8.16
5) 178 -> 8.45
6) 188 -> 8.6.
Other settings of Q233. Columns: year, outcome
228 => 7.7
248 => 7.25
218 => 7.71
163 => 9.28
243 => 7.31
